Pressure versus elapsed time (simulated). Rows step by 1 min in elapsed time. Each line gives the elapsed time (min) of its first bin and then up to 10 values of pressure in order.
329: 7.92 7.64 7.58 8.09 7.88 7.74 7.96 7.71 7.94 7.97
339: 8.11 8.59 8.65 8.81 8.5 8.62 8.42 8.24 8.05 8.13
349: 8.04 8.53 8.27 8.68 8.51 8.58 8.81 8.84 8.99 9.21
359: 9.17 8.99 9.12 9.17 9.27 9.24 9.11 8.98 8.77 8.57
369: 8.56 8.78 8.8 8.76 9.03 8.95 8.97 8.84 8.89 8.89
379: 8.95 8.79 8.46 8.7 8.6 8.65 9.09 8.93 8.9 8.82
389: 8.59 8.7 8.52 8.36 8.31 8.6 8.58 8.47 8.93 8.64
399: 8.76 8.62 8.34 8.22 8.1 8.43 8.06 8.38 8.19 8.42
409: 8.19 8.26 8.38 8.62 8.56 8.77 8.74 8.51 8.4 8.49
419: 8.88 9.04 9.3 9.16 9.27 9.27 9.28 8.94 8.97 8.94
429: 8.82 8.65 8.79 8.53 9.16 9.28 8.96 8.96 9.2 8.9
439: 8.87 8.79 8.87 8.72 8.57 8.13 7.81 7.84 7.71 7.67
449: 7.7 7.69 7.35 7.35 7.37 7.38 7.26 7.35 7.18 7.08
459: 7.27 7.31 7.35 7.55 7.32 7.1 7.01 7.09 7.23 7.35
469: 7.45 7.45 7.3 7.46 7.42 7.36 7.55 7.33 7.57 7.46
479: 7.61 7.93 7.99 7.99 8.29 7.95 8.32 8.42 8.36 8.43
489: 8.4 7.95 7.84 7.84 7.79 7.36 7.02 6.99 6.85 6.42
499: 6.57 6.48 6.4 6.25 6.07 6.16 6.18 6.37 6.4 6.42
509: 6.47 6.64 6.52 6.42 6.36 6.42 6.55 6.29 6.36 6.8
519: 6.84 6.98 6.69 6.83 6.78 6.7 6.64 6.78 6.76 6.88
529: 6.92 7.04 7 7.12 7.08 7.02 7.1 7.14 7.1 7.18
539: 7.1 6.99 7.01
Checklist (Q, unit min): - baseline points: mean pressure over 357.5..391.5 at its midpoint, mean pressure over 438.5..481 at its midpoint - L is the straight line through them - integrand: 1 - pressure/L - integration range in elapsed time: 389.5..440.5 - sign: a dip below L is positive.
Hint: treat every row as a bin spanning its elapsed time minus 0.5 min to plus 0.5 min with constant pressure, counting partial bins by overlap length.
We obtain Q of -2.7 min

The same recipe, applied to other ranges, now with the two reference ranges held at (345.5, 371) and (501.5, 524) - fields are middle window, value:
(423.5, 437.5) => -2.3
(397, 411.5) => -0.5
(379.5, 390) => -0.5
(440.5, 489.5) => -3.3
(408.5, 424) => -1.6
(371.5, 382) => -0.5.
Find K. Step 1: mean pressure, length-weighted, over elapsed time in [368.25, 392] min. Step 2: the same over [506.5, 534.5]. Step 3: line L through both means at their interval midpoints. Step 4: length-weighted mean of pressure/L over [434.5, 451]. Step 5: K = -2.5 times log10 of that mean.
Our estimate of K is -0.07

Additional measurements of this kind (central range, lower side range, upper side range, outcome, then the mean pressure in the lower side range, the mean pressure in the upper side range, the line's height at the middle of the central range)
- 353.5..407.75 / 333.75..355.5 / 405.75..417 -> -0.044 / 8.32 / 8.46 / 8.39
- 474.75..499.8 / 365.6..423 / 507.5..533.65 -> -0.066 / 8.66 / 6.71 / 7.22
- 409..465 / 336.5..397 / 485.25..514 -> -0.069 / 8.69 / 6.98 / 7.79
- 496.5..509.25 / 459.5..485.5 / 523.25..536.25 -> 0.132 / 7.53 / 6.93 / 7.21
